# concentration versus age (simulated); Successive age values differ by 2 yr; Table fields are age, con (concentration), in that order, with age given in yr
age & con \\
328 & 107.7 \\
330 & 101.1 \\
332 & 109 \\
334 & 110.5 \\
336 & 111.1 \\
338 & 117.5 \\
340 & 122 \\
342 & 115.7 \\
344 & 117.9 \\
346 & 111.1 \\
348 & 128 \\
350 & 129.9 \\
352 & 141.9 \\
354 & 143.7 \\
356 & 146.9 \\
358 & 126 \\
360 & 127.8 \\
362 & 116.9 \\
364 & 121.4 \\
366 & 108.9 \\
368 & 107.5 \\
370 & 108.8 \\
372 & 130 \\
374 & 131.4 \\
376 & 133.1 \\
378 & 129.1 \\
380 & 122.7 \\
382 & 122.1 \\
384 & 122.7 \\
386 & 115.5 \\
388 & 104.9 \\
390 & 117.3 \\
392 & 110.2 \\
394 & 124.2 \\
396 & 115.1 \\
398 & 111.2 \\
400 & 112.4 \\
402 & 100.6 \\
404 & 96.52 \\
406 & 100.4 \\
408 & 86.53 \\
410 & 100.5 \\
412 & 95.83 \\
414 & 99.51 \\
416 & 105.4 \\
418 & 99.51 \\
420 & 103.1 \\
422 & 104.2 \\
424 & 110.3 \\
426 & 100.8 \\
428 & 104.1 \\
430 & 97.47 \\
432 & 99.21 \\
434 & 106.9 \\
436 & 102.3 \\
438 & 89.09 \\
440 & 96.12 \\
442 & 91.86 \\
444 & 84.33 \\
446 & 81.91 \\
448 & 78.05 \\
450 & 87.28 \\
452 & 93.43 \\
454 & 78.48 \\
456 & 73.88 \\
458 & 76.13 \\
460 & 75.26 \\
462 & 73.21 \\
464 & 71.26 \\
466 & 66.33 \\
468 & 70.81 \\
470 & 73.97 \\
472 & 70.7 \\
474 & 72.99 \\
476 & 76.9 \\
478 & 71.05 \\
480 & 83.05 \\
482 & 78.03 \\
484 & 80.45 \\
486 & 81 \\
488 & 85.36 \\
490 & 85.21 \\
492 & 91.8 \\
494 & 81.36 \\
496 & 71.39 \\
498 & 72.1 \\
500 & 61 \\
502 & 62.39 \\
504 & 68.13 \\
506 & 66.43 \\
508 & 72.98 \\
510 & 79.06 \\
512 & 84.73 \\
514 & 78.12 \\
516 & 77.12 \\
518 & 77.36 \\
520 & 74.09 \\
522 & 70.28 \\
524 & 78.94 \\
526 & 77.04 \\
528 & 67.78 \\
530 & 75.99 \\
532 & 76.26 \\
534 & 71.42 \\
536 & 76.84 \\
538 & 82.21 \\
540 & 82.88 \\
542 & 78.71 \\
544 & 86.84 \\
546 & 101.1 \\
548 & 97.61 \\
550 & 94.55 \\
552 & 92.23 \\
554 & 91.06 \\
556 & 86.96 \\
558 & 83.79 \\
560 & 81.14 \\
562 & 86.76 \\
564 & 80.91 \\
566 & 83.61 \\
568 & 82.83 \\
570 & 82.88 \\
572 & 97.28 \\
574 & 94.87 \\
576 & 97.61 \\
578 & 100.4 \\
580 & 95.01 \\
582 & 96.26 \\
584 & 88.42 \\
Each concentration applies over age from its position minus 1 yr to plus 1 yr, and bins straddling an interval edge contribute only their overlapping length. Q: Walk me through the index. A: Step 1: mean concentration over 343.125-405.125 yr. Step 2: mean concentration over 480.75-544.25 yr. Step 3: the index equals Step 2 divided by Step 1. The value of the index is 0.64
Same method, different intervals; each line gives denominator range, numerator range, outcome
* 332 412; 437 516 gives 0.66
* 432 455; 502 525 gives 0.83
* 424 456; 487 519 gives 0.82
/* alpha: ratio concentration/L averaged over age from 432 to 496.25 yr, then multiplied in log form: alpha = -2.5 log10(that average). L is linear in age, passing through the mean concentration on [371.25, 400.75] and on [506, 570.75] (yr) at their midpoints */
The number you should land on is 0.22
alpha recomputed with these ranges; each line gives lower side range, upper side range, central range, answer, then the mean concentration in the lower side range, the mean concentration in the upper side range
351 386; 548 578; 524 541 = 0.233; 126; 89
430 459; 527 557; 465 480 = 0.203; 88.8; 84.2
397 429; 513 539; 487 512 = 0.093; 102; 75.7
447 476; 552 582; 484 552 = 0.059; 75.9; 89.3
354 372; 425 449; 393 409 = 0.023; 122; 94.3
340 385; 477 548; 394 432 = 0.060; 125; 77.7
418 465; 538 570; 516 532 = 0.177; 90.6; 87.1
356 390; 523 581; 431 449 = 0.172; 121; 85.7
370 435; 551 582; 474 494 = 0.224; 110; 89.4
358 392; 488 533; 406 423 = 0.078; 120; 75.2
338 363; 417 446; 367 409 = -0.004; 127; 98.6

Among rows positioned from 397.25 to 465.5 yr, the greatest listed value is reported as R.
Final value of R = 112.4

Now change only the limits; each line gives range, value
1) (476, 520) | 91.8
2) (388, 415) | 124.2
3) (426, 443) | 106.9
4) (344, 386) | 146.9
